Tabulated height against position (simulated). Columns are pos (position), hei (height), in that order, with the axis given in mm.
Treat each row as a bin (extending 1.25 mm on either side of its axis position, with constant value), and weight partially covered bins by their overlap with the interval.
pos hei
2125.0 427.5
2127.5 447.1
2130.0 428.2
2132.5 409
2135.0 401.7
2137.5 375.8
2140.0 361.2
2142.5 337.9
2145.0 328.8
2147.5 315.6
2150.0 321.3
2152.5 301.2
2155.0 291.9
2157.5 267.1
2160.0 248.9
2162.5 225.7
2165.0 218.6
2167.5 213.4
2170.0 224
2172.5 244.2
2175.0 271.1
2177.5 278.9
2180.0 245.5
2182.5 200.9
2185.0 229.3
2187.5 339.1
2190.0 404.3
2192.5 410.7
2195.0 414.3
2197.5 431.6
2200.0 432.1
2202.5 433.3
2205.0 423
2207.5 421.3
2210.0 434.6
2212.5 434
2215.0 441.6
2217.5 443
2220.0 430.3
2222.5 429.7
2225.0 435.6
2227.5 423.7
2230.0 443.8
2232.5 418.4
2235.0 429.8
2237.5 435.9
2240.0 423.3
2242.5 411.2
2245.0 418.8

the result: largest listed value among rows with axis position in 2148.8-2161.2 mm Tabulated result 321.3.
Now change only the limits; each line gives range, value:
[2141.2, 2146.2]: 337.9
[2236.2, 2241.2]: 435.9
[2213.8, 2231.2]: 443.8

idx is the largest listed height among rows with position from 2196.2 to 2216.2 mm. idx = 441.6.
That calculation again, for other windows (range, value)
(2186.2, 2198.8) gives 431.6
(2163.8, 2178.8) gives 278.9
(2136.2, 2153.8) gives 375.8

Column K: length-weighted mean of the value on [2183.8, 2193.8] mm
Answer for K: 347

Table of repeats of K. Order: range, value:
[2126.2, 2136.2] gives 422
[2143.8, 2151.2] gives 322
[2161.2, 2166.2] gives 222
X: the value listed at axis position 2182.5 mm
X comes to 200.9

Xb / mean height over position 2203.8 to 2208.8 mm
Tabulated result 422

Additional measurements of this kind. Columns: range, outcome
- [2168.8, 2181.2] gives 253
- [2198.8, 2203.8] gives 433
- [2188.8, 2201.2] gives 419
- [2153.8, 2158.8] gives 279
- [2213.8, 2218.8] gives 442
